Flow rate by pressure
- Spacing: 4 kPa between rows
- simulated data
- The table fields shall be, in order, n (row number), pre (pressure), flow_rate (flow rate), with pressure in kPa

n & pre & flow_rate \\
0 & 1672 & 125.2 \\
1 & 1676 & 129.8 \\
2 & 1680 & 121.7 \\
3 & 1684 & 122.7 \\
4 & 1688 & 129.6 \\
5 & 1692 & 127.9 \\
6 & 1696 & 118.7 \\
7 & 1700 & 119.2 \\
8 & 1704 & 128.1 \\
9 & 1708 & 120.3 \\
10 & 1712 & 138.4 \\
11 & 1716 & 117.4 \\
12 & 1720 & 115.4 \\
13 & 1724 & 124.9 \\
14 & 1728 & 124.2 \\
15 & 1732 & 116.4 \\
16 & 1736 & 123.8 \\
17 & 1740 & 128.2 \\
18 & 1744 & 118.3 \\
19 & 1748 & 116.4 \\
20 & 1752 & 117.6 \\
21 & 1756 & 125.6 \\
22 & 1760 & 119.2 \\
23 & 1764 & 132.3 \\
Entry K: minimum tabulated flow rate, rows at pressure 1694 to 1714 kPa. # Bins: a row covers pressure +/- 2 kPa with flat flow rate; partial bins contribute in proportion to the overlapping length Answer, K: 118.7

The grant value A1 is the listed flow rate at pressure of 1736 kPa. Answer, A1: 123.8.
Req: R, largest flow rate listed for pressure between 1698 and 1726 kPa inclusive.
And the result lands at 138.4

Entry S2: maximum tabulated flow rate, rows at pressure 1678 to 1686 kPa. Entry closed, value 122.7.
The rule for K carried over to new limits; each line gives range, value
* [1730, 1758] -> 116.4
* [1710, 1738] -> 115.4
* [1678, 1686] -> 121.7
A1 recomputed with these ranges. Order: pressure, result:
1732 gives 116.4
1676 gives 129.8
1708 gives 120.3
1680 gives 121.7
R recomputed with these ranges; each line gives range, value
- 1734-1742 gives 128.2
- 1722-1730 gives 124.9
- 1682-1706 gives 129.6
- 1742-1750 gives 118.3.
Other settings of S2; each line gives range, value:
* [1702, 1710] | 128.1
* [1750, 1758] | 125.6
